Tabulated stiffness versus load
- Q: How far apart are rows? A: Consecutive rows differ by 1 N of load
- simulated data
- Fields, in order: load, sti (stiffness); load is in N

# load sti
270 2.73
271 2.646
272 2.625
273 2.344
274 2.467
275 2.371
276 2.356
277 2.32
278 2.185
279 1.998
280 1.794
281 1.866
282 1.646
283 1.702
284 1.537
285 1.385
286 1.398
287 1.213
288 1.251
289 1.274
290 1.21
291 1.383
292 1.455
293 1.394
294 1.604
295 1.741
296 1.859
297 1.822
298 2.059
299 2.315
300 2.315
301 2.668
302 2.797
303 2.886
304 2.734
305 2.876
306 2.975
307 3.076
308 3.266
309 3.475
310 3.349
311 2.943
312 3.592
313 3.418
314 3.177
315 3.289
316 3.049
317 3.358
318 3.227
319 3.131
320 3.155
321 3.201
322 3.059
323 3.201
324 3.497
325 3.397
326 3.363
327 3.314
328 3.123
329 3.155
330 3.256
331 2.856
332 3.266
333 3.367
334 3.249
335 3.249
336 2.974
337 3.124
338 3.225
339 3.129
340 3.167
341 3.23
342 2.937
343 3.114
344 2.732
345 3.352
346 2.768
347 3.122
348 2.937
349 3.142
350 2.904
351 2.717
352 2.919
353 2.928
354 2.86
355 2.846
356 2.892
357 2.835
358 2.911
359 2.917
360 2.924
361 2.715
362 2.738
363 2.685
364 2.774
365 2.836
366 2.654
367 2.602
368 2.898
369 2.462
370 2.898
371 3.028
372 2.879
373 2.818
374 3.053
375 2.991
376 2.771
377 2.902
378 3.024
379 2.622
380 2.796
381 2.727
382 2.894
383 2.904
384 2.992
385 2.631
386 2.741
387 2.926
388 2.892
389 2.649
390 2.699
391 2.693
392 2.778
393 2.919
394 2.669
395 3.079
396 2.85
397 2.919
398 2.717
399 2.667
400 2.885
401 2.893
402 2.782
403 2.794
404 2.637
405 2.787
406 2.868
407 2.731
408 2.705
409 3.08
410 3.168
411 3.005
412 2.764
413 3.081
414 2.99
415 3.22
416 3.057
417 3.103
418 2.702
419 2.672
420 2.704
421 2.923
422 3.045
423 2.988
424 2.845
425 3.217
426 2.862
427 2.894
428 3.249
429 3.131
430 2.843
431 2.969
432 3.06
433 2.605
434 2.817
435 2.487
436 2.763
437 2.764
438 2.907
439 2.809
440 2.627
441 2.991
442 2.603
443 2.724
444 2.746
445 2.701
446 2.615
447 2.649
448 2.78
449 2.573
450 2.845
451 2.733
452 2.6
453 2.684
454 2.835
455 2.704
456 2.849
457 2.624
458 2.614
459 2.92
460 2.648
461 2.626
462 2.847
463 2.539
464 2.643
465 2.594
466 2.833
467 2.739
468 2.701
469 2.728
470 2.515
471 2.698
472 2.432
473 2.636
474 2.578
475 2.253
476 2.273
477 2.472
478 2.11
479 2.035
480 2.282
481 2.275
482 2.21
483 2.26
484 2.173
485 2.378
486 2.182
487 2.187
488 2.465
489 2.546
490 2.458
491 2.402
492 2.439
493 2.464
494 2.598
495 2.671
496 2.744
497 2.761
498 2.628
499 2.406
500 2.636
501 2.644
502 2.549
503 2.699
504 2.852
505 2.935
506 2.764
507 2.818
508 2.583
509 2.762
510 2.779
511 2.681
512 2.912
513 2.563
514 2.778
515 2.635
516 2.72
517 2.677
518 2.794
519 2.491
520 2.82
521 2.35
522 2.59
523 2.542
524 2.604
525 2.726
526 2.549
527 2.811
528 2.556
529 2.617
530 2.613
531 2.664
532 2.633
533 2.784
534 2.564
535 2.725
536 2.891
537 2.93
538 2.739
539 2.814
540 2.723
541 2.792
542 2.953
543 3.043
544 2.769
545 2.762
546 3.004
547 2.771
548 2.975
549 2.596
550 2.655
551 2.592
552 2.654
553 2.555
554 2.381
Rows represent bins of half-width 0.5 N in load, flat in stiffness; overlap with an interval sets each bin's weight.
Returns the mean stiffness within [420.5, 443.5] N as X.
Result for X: 2.87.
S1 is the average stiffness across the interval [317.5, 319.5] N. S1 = 3.18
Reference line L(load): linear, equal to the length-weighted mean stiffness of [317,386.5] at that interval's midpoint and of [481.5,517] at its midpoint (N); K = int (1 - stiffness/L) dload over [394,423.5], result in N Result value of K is -0.6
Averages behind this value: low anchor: 2.98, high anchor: 2.58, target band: 2.89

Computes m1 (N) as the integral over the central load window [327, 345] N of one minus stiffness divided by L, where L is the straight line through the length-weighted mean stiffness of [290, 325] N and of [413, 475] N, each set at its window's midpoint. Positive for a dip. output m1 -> -2.6 N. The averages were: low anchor 2.73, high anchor 2.78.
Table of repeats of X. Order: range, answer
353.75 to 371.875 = 2.8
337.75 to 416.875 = 2.88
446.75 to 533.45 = 2.6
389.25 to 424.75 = 2.87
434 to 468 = 2.72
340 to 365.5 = 2.91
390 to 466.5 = 2.82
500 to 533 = 2.68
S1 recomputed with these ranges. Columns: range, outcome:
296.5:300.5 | 2.13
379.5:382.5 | 2.81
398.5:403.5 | 2.8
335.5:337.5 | 3.05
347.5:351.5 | 2.92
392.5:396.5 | 2.88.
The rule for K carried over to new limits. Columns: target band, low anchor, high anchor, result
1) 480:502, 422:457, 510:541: 2.3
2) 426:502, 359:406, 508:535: 2.9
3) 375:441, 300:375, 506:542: 1.0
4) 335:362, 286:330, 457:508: -3.5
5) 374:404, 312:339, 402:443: 1.8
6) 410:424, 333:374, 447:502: -1.1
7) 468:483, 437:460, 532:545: 1.9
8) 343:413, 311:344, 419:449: 4.1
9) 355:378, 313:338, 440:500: 1.5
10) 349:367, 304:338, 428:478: 1.4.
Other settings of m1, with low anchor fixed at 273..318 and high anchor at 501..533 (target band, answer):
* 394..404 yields -1.39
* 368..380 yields -2.07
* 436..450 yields -0.99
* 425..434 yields -1.52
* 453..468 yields -0.75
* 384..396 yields -1.63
